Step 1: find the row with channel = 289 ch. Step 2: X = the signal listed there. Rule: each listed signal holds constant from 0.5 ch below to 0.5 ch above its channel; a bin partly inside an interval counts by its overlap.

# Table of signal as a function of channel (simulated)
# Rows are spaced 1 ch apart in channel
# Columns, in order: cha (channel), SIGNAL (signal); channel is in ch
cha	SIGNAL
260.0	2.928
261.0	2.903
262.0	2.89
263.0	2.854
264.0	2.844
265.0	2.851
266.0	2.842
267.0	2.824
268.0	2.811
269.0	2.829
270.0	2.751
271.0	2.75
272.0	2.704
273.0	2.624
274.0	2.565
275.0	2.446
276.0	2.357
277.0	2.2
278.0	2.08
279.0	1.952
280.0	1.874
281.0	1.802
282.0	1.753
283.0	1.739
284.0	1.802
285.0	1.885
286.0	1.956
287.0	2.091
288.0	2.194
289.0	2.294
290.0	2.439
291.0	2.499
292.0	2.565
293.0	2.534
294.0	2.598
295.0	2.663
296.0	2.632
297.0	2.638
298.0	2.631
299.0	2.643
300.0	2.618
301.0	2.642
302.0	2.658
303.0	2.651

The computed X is 2.294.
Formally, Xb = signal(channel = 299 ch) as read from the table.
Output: 2.643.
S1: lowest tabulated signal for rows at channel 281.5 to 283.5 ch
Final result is 1.739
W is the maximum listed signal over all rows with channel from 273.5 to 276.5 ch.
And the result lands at 2.565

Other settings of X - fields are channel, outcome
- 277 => 2.2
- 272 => 2.704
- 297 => 2.638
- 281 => 1.802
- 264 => 2.844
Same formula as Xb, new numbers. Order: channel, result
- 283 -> 1.739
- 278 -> 2.08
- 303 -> 2.651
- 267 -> 2.824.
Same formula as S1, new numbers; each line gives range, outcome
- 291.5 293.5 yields 2.534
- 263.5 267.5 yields 2.824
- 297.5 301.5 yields 2.618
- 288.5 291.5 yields 2.294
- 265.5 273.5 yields 2.624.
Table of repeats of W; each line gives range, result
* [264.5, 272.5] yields 2.851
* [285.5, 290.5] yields 2.439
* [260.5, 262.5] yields 2.903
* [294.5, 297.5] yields 2.663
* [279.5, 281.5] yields 1.874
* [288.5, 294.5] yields 2.598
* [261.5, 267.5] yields 2.89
